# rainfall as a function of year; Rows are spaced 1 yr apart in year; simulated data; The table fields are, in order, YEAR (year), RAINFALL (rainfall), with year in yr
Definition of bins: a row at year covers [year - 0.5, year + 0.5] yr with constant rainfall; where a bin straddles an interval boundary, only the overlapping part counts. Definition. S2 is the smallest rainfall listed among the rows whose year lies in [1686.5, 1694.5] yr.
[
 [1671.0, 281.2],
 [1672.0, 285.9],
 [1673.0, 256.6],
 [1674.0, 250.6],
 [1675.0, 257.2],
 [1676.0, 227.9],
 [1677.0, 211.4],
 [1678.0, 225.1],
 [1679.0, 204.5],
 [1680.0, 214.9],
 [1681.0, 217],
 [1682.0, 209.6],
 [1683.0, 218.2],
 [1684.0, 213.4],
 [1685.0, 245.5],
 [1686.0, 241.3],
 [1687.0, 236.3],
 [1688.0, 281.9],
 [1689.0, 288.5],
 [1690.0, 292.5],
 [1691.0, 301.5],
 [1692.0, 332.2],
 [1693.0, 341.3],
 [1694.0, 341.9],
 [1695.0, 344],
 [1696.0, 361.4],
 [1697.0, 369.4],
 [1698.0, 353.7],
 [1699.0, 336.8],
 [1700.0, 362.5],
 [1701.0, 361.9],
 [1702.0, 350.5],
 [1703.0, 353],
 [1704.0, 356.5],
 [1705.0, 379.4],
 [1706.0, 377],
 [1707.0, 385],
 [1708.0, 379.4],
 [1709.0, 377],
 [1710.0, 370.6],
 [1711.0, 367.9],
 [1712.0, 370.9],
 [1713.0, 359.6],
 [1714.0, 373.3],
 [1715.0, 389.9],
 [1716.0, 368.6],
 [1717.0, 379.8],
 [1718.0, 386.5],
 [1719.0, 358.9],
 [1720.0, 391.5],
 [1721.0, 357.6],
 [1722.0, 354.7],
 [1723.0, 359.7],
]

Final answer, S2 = 236.3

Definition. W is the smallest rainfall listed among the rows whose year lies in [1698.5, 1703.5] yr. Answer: 336.8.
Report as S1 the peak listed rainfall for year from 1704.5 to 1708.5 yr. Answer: 385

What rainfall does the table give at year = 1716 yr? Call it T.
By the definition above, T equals 368.6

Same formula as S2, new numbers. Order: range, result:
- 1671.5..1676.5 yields 227.9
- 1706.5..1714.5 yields 359.6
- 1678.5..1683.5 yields 204.5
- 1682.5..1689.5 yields 213.4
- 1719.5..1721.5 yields 357.6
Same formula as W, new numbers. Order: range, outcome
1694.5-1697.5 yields 344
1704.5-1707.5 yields 377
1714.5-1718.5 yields 368.6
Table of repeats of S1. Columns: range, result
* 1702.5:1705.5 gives 379.4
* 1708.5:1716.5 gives 389.9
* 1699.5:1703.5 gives 362.5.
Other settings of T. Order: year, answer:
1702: 350.5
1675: 257.2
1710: 370.6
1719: 358.9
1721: 357.6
